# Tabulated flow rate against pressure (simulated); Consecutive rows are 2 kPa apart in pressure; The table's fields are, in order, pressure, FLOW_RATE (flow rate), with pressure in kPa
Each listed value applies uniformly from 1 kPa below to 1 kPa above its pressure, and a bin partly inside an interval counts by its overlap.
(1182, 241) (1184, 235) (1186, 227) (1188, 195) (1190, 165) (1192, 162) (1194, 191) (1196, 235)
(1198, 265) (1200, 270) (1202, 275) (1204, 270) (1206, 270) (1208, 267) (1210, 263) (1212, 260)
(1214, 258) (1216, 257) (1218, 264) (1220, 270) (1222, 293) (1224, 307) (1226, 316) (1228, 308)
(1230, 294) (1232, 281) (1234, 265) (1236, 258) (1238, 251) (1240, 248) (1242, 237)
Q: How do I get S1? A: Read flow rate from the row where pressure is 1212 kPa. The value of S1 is 260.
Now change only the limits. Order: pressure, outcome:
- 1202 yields 275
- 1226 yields 316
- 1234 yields 265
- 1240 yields 248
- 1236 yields 258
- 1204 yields 270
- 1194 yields 191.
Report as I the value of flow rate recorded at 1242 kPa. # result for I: 237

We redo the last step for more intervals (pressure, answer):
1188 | 195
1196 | 235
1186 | 227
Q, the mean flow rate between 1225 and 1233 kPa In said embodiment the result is 300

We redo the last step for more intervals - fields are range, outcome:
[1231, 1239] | 264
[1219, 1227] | 296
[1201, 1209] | 270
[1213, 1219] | 260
